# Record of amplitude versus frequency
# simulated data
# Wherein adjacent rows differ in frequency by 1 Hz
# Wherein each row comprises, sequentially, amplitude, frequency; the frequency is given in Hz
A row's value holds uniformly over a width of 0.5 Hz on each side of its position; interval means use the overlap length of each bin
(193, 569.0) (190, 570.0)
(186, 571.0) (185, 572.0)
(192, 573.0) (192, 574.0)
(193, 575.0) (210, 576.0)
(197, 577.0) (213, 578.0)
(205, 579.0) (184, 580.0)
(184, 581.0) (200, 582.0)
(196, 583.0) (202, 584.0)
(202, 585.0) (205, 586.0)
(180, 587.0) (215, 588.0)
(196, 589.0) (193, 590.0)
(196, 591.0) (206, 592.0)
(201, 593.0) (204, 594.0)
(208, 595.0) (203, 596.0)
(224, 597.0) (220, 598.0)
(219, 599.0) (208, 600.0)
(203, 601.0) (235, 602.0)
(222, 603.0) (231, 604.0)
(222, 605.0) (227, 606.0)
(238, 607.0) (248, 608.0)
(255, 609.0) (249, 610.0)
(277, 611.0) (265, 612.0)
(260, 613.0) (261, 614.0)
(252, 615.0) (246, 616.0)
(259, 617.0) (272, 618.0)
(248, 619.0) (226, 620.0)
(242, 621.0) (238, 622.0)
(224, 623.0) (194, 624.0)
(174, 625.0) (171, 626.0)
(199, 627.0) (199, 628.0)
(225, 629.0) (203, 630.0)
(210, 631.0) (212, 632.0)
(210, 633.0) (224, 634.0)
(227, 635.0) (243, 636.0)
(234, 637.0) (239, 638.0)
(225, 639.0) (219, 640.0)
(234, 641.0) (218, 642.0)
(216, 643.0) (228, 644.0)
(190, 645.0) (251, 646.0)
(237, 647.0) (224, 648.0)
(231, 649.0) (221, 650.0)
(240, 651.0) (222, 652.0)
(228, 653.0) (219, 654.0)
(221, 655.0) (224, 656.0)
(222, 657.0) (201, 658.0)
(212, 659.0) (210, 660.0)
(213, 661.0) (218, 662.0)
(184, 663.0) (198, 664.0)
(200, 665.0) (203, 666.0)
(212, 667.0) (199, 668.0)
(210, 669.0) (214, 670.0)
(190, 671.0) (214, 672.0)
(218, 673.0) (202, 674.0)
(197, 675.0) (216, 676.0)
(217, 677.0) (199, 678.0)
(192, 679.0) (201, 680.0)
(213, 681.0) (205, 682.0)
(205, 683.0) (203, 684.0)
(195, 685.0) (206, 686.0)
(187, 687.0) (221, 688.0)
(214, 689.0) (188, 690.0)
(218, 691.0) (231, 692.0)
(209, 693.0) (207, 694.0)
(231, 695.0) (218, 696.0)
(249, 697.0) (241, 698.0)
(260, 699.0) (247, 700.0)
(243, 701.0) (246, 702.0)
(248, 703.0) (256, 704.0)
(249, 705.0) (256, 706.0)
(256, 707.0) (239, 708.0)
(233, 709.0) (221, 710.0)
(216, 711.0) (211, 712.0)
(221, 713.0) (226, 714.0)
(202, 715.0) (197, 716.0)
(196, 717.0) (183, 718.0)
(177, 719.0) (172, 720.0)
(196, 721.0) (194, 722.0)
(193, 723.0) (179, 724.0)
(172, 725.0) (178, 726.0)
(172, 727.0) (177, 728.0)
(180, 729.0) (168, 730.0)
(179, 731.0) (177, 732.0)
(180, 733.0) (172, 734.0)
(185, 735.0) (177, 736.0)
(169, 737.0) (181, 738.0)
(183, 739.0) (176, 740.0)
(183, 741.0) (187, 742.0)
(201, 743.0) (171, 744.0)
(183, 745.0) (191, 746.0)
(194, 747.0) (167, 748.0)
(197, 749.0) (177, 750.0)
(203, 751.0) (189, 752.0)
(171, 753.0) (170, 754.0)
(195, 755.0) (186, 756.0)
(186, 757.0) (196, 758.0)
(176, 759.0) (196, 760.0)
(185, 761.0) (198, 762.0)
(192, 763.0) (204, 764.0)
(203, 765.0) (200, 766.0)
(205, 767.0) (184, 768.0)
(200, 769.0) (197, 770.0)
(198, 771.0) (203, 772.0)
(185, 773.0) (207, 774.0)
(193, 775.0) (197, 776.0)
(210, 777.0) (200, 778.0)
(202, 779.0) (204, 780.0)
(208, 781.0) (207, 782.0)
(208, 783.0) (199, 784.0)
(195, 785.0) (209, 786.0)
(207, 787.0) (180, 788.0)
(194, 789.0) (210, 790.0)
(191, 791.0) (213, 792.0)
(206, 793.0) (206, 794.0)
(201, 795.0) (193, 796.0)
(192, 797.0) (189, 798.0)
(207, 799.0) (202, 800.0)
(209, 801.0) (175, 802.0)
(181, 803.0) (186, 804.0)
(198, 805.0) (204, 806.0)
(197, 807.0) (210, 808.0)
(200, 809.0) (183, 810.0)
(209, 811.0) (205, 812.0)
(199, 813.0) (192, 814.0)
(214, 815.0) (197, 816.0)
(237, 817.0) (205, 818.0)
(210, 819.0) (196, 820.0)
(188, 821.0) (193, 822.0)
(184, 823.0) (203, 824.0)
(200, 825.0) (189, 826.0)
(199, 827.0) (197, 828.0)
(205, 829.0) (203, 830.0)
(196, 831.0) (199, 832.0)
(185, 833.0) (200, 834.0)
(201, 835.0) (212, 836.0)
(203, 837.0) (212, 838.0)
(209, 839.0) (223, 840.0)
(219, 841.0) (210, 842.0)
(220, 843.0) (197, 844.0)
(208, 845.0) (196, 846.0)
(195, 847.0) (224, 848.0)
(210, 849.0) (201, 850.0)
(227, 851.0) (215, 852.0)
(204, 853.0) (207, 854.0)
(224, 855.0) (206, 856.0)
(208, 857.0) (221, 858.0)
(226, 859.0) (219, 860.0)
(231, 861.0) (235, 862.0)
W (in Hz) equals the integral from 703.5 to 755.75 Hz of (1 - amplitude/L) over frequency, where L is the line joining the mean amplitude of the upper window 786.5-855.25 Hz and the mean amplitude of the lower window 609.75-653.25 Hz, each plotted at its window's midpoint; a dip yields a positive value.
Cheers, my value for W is 5.18 Hz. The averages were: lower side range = 229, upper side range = 202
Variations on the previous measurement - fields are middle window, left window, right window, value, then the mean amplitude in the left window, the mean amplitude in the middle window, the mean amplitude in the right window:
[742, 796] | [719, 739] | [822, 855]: -1.9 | 179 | 195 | 205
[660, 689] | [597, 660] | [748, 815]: 1.7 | 227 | 205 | 196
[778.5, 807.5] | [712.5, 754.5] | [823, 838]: -0.8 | 184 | 199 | 199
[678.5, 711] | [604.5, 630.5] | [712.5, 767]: -3.3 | 234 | 224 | 187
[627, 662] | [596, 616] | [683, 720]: 1.4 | 237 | 221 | 221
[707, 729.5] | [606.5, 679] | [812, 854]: 1.8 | 222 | 198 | 204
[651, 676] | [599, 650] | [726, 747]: 0.2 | 229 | 210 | 180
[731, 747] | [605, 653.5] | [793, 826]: 2.2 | 230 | 181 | 199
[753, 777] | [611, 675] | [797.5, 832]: 1.4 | 221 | 194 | 199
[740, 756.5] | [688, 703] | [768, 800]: 2.1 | 229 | 185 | 200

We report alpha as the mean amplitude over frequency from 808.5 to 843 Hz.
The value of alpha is 203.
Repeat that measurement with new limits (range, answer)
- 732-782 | 190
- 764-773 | 198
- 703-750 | 195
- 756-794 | 199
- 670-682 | 206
